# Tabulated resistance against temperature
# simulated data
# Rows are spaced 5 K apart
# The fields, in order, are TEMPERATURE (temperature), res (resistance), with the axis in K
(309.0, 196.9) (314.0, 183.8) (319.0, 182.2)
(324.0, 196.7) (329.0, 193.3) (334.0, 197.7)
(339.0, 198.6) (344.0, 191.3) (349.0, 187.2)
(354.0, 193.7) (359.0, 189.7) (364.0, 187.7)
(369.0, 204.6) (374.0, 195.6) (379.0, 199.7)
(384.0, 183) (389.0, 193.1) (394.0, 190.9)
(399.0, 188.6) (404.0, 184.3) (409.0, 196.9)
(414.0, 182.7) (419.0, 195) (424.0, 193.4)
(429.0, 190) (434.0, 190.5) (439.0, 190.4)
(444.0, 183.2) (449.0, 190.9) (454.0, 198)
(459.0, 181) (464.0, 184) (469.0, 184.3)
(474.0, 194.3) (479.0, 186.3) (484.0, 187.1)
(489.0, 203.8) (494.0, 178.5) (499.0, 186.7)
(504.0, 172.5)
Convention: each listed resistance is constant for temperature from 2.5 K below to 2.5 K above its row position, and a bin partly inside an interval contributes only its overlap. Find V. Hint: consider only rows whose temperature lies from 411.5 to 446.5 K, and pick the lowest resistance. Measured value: 182.7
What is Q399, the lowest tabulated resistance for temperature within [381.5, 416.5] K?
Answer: 182.7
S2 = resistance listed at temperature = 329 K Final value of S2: 193.3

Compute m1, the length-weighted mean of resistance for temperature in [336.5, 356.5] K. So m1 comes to 193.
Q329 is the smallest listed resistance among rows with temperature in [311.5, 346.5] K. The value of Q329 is 182.2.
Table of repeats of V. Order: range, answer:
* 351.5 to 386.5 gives 183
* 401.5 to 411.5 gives 184.3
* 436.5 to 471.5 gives 181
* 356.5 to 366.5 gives 187.7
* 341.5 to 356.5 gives 187.2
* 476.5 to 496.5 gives 178.5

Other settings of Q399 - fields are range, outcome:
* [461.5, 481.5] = 184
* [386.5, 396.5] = 190.9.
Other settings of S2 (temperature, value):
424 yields 193.4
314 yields 183.8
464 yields 184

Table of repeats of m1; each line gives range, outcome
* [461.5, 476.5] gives 188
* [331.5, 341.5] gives 198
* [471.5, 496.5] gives 190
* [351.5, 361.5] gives 192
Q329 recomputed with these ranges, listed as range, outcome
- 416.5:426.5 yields 193.4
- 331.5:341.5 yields 197.7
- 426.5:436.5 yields 190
